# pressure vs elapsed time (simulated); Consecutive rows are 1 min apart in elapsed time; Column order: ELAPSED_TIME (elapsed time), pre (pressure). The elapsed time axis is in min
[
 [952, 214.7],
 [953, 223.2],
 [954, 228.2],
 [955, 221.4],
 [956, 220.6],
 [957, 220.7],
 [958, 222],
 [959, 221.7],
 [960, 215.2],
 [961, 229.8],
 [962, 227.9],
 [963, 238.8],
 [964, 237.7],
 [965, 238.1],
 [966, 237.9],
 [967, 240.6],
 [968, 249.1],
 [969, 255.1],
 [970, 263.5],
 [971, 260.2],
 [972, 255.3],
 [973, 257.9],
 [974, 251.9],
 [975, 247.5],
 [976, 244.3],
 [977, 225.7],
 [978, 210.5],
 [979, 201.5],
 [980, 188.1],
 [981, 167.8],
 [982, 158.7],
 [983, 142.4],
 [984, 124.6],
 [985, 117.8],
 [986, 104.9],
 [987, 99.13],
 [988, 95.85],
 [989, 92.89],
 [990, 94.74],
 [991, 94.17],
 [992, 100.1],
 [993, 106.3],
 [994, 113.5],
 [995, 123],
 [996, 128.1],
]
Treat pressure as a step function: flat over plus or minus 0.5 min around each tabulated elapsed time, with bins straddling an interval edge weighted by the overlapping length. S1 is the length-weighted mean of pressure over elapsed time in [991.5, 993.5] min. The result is 103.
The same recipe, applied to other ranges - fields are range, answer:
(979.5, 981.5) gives 178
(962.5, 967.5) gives 239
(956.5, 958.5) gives 221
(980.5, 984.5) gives 148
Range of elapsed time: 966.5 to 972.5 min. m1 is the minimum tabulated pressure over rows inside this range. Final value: 240.6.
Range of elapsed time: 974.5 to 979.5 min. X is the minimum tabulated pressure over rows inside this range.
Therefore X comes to 201.5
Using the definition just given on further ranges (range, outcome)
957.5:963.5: 215.2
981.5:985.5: 117.8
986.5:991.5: 92.89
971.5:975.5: 247.5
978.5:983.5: 142.4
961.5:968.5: 227.9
